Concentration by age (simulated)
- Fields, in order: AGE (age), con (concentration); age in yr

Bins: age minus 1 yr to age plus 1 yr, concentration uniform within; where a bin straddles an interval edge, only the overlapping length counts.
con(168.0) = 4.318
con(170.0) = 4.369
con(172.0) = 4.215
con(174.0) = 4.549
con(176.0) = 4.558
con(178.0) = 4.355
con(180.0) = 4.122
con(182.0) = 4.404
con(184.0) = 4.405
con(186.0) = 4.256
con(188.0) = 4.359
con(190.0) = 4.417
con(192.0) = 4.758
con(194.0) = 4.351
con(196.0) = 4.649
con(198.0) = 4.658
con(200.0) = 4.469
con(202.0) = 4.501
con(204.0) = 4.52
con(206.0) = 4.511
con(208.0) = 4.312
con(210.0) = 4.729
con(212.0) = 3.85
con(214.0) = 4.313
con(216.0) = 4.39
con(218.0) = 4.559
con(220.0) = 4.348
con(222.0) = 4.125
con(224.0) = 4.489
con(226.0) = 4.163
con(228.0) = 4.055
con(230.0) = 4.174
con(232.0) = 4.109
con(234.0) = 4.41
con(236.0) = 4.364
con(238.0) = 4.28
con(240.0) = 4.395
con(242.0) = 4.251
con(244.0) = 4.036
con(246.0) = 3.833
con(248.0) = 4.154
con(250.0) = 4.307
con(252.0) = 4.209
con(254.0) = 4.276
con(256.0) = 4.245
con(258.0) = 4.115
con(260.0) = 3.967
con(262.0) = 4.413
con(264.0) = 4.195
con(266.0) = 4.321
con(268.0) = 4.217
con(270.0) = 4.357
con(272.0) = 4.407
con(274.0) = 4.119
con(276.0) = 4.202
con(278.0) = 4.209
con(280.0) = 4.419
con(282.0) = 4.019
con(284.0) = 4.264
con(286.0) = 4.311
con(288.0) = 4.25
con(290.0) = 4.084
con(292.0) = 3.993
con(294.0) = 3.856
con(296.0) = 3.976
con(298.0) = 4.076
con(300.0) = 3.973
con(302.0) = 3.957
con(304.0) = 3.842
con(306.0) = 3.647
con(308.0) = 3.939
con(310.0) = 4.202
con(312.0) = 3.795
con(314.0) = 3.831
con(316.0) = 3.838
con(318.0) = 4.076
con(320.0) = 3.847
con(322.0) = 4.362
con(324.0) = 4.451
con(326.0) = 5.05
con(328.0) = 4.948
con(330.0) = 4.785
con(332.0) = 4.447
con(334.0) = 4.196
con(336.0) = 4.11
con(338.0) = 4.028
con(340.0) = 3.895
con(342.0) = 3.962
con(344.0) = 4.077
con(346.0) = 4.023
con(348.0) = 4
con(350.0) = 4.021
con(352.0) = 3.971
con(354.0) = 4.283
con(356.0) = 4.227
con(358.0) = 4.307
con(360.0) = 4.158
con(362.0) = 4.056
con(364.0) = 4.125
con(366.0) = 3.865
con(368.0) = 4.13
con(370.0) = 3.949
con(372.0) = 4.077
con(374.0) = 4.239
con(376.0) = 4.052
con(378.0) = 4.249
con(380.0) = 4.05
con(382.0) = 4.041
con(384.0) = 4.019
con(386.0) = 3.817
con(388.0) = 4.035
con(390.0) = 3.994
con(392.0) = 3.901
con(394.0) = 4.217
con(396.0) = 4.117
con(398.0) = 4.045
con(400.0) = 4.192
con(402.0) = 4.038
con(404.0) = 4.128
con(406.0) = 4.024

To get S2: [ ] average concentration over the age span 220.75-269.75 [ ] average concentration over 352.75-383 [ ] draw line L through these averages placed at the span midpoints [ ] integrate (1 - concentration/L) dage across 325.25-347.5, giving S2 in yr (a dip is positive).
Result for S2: -0.86 yr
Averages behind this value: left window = 4.22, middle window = 4.3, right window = 4.12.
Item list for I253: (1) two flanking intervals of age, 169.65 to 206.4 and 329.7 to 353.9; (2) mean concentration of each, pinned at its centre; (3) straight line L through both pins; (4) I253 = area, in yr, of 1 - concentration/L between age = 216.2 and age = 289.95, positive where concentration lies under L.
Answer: 1.1 yr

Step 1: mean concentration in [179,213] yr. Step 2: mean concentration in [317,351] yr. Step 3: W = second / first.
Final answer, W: 1.0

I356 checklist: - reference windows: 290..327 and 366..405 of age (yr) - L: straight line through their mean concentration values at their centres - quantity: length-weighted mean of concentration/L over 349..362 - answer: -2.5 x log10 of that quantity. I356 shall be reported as -0.03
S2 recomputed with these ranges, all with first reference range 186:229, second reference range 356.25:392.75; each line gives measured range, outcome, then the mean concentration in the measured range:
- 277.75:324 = 1.9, 4.04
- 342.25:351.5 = 0.2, 4.02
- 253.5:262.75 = 0.2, 4.19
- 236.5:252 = 0.5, 4.19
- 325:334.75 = -1.3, 4.7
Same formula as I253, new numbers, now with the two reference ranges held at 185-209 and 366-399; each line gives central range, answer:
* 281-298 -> 0.7 yr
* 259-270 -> 0.2 yr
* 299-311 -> 0.9 yr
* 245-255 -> 0.5 yr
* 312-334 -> -0.7 yr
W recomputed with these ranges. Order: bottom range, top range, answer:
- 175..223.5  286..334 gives 0.94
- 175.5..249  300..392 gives 0.95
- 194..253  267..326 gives 0.95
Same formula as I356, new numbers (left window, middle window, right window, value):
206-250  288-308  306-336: 0.08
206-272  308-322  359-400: 0.05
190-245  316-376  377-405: -0.01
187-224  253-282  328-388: 0.02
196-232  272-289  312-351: 0.01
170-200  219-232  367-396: 0.03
